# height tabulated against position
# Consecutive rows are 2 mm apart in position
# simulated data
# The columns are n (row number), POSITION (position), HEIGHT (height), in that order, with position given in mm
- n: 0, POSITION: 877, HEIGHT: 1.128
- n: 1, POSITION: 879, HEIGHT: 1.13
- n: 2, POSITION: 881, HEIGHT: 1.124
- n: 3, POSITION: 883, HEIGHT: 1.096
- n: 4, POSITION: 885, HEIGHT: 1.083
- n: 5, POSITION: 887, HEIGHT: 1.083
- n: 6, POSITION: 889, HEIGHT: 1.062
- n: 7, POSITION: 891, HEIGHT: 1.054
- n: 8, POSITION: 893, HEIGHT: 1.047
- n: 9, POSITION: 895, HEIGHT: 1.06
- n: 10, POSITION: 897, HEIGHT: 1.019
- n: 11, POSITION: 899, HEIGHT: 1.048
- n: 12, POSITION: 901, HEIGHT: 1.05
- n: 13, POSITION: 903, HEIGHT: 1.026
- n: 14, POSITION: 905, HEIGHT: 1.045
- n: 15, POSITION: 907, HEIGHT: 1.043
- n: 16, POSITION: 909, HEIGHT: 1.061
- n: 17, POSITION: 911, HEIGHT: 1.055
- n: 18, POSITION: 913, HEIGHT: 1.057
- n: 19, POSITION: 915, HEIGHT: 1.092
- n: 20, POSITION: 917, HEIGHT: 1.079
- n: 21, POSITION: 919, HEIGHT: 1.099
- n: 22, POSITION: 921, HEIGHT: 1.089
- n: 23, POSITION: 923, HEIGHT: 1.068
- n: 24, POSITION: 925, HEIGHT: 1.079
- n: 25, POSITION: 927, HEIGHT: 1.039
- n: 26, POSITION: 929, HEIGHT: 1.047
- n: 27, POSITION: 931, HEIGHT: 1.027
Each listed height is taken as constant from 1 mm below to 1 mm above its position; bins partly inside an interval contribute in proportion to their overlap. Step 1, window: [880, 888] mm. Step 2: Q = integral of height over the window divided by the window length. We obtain 1.1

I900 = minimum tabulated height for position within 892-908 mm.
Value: 1.019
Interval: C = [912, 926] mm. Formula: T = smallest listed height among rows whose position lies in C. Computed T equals 1.057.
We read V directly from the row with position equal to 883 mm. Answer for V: 1.096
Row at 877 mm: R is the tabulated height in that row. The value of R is 1.128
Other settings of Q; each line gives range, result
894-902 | 1.04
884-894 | 1.07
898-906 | 1.04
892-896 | 1.05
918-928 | 1.07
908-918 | 1.07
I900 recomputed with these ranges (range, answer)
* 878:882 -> 1.124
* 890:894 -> 1.047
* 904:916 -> 1.043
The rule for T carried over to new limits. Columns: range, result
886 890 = 1.062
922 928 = 1.039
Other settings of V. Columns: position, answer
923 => 1.068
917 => 1.079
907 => 1.043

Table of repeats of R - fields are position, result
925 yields 1.079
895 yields 1.06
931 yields 1.027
